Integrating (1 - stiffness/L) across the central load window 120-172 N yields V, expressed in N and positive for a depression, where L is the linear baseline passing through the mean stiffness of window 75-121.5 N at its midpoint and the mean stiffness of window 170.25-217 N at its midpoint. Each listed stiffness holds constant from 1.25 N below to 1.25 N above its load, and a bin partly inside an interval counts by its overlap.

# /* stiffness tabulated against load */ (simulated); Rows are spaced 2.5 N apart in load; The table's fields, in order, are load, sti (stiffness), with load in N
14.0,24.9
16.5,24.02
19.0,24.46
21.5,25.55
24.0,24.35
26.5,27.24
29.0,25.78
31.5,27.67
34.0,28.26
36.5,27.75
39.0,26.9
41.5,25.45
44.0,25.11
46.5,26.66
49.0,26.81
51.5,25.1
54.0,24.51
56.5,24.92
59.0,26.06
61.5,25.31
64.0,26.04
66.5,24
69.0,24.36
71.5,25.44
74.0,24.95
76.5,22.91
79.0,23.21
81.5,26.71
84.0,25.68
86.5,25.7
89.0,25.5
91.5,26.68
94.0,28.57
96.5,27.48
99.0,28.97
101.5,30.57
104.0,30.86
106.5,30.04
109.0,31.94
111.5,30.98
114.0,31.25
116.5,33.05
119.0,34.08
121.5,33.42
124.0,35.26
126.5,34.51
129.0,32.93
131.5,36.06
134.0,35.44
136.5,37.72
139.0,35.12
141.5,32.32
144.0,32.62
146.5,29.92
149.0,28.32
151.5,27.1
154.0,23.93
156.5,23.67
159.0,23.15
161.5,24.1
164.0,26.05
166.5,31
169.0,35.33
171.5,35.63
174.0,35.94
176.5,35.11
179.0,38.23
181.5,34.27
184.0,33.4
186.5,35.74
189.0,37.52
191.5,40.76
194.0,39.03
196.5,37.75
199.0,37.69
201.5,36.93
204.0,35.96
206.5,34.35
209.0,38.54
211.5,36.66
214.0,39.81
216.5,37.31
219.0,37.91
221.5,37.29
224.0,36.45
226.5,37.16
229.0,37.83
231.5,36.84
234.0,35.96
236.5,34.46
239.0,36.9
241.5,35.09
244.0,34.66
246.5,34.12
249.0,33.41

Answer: 2.5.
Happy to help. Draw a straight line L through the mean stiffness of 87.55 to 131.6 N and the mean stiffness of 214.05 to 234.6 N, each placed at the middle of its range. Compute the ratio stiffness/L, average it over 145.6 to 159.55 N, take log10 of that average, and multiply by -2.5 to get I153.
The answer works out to 0.27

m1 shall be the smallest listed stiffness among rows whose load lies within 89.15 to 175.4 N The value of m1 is 23.15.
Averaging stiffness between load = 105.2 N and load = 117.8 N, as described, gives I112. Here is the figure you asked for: 31.5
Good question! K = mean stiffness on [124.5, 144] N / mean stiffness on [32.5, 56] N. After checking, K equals 1.32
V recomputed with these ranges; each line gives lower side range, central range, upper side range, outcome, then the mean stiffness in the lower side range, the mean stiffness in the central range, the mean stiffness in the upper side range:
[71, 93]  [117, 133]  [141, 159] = -4.48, 25.2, 34.3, 27.7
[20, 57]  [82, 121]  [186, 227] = 1.29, 26.2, 29.4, 37.5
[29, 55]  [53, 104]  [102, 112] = 5.20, 26.4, 26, 30.9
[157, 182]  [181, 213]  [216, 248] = -3.12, 31.6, 36.9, 36.3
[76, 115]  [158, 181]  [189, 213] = 1.98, 28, 31.8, 37.5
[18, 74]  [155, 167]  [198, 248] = 2.78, 25.8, 25.2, 36.6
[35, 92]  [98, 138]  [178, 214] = -3.62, 25.5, 33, 37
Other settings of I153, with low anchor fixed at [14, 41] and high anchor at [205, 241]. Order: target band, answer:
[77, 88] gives 0.16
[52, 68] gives 0.11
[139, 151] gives 0.05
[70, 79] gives 0.18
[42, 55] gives 0.07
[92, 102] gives 0.05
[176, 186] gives -0.02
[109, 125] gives -0.06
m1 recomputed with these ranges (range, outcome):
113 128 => 31.25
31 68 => 24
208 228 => 36.45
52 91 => 22.91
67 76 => 24.36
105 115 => 30.04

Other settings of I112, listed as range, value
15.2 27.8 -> 25.1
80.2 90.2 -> 25.9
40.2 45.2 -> 25.3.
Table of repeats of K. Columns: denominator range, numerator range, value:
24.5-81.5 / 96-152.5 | 1.26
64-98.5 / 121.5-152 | 1.30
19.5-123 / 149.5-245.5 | 1.27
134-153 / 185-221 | 1.17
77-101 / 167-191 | 1.35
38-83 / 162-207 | 1.40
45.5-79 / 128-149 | 1.34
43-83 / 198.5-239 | 1.47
